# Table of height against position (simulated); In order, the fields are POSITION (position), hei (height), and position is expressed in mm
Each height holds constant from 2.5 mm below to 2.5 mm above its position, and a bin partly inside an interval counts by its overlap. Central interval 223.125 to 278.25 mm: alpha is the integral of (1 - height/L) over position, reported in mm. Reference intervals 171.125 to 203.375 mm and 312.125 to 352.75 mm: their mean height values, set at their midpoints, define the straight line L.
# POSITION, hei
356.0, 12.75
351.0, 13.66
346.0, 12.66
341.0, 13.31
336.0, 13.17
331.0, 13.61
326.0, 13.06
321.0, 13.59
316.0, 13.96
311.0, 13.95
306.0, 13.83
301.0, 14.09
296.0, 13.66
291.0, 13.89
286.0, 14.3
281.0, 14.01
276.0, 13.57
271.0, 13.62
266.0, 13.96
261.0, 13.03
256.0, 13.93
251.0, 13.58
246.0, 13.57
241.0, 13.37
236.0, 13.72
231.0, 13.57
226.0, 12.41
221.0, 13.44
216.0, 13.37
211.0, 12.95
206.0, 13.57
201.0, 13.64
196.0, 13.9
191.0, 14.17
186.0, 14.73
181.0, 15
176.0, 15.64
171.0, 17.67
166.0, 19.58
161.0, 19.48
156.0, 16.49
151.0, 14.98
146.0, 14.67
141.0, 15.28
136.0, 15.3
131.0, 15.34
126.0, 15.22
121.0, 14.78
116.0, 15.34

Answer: 2.6 mm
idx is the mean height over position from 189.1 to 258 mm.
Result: 13.5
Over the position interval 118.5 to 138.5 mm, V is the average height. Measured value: 15.2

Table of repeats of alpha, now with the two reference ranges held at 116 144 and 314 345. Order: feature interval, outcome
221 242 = 1.5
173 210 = 0.7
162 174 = -3.0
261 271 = 0.2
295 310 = -0.3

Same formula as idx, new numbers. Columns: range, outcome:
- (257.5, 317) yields 13.8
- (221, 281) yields 13.5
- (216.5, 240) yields 13.3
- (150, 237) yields 14.9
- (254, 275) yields 13.6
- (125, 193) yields 16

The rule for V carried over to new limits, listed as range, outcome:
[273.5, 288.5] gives 14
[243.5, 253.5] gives 13.6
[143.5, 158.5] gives 15.4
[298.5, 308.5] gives 14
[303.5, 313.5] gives 13.9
